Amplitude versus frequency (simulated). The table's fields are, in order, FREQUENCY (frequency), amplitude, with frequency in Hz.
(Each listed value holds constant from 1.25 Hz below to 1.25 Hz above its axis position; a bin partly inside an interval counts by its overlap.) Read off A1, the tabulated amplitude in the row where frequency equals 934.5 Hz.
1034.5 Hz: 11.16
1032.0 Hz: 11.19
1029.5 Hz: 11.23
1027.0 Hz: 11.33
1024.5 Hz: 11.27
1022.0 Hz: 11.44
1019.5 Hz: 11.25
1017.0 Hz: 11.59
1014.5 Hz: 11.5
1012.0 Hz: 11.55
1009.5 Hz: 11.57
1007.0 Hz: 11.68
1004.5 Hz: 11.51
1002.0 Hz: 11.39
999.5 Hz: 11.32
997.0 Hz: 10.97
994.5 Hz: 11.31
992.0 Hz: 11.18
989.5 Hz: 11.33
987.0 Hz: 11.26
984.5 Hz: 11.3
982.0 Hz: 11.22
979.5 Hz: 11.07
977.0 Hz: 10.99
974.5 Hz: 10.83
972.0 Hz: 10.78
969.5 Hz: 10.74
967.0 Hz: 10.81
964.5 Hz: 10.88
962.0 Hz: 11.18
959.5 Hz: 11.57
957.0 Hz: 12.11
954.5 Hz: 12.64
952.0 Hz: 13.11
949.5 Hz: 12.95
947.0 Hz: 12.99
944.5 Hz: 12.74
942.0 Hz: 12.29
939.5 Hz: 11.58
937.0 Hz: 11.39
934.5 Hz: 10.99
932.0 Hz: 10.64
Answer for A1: 10.99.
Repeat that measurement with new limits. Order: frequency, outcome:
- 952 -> 13.11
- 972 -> 10.78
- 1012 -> 11.55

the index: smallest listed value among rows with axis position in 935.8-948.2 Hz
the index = 11.39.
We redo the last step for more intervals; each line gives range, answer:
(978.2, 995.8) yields 11.07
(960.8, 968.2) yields 10.81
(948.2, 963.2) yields 11.18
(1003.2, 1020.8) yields 11.25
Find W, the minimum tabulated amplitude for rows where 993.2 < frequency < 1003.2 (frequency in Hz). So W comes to 10.97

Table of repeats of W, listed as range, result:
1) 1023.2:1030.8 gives 11.23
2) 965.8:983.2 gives 10.74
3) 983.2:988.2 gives 11.26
